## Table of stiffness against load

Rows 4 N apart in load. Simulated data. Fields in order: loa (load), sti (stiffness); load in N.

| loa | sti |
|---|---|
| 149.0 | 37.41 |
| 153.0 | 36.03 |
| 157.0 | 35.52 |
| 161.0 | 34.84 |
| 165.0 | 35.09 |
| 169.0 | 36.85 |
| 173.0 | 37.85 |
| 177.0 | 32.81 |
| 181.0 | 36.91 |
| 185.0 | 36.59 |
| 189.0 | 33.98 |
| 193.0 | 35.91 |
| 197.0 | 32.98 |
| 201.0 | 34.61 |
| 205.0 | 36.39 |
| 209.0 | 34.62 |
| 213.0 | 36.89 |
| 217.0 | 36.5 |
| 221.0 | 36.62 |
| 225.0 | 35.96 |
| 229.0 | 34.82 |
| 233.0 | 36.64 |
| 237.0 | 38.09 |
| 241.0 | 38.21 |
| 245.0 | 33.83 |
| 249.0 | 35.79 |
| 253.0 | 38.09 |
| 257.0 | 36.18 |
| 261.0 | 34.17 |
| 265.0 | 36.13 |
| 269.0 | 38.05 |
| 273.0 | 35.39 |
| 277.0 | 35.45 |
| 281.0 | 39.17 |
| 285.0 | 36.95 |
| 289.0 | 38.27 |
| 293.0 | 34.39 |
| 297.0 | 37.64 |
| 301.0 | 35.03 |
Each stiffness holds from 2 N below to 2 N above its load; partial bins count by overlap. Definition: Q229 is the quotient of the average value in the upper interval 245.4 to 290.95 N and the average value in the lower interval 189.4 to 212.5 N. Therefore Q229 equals 1.05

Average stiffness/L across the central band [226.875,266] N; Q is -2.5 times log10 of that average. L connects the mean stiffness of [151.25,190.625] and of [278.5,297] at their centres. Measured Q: 0.014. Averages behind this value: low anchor 35.7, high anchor 37.2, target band 36.2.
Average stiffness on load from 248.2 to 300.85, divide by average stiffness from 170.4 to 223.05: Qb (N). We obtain 1.03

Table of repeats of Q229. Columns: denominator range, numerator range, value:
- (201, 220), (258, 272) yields 1.00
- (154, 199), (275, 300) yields 1.04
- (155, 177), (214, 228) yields 1.02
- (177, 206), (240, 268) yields 1.03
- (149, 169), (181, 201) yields 0.98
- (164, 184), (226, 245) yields 1.02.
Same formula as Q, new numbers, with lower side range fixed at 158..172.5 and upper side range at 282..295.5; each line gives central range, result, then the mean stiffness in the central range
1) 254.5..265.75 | 0.031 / 35.5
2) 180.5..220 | 0.018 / 35.5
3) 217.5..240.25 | -0.006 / 36.5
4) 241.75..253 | 0.021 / 35.8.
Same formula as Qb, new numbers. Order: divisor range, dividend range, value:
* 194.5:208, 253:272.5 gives 1.05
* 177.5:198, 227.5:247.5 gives 1.03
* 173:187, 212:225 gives 1.02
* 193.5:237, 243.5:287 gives 1.02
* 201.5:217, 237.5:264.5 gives 1.01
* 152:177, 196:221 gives 0.99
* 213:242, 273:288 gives 1.01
